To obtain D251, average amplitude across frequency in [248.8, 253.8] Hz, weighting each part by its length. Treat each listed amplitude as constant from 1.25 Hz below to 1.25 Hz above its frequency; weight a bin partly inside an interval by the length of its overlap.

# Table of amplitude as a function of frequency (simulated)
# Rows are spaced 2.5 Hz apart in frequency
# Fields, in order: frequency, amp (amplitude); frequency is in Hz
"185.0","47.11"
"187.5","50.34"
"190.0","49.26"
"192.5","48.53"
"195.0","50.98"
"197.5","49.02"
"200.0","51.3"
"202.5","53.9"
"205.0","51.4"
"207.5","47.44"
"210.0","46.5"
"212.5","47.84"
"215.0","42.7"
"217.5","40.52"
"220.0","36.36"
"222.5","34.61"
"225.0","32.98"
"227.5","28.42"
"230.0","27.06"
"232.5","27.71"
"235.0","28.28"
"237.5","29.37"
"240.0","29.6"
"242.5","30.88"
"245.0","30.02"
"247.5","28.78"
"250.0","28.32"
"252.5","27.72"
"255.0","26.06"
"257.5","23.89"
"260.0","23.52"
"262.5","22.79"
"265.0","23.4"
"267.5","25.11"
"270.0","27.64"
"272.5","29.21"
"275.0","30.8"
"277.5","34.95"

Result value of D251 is 28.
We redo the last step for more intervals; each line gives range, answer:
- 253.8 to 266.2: 23.9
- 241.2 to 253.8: 29.1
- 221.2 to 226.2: 33.8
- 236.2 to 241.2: 29.5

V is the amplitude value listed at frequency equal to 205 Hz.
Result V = 51.4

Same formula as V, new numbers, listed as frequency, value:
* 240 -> 29.6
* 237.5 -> 29.37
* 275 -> 30.8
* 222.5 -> 34.61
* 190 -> 49.26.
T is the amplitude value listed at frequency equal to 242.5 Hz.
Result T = 30.88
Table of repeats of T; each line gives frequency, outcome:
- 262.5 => 22.79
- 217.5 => 40.52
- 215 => 42.7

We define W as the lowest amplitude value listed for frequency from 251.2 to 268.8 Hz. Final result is 22.79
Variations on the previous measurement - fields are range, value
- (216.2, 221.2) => 36.36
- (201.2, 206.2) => 51.4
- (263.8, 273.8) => 23.4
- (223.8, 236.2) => 27.06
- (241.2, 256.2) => 26.06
